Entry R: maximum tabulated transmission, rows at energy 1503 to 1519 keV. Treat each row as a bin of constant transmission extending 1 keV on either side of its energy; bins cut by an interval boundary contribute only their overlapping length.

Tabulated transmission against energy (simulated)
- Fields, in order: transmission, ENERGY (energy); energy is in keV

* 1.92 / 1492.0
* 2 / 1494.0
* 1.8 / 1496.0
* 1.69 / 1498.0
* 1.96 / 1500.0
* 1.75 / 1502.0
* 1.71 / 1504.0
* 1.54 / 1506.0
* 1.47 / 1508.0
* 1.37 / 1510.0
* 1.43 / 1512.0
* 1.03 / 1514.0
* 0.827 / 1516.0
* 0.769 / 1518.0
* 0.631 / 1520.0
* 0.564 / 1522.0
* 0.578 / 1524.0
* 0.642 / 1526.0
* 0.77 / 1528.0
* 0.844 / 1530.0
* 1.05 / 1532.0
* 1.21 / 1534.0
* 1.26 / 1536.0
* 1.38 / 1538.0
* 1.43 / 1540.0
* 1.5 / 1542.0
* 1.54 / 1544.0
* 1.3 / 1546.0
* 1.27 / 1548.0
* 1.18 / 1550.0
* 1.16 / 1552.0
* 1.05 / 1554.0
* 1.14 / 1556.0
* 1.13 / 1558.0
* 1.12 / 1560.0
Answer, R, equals 1.71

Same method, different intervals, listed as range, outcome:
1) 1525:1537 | 1.26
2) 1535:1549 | 1.54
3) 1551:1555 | 1.16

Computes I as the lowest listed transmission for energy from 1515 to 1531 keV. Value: 0.564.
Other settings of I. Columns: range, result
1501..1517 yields 0.827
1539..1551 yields 1.18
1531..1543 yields 1.05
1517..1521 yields 0.631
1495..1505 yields 1.69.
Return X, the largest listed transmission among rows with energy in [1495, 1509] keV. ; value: 1.96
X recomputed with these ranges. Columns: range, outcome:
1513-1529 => 1.03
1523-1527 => 0.642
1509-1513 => 1.43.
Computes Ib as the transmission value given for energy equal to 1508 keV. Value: 1.47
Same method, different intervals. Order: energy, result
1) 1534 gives 1.21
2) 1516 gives 0.827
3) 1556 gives 1.14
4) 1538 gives 1.38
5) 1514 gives 1.03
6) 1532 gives 1.05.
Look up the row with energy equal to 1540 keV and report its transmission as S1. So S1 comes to 1.43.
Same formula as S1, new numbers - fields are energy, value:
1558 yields 1.13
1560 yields 1.12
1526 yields 0.642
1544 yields 1.54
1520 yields 0.631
